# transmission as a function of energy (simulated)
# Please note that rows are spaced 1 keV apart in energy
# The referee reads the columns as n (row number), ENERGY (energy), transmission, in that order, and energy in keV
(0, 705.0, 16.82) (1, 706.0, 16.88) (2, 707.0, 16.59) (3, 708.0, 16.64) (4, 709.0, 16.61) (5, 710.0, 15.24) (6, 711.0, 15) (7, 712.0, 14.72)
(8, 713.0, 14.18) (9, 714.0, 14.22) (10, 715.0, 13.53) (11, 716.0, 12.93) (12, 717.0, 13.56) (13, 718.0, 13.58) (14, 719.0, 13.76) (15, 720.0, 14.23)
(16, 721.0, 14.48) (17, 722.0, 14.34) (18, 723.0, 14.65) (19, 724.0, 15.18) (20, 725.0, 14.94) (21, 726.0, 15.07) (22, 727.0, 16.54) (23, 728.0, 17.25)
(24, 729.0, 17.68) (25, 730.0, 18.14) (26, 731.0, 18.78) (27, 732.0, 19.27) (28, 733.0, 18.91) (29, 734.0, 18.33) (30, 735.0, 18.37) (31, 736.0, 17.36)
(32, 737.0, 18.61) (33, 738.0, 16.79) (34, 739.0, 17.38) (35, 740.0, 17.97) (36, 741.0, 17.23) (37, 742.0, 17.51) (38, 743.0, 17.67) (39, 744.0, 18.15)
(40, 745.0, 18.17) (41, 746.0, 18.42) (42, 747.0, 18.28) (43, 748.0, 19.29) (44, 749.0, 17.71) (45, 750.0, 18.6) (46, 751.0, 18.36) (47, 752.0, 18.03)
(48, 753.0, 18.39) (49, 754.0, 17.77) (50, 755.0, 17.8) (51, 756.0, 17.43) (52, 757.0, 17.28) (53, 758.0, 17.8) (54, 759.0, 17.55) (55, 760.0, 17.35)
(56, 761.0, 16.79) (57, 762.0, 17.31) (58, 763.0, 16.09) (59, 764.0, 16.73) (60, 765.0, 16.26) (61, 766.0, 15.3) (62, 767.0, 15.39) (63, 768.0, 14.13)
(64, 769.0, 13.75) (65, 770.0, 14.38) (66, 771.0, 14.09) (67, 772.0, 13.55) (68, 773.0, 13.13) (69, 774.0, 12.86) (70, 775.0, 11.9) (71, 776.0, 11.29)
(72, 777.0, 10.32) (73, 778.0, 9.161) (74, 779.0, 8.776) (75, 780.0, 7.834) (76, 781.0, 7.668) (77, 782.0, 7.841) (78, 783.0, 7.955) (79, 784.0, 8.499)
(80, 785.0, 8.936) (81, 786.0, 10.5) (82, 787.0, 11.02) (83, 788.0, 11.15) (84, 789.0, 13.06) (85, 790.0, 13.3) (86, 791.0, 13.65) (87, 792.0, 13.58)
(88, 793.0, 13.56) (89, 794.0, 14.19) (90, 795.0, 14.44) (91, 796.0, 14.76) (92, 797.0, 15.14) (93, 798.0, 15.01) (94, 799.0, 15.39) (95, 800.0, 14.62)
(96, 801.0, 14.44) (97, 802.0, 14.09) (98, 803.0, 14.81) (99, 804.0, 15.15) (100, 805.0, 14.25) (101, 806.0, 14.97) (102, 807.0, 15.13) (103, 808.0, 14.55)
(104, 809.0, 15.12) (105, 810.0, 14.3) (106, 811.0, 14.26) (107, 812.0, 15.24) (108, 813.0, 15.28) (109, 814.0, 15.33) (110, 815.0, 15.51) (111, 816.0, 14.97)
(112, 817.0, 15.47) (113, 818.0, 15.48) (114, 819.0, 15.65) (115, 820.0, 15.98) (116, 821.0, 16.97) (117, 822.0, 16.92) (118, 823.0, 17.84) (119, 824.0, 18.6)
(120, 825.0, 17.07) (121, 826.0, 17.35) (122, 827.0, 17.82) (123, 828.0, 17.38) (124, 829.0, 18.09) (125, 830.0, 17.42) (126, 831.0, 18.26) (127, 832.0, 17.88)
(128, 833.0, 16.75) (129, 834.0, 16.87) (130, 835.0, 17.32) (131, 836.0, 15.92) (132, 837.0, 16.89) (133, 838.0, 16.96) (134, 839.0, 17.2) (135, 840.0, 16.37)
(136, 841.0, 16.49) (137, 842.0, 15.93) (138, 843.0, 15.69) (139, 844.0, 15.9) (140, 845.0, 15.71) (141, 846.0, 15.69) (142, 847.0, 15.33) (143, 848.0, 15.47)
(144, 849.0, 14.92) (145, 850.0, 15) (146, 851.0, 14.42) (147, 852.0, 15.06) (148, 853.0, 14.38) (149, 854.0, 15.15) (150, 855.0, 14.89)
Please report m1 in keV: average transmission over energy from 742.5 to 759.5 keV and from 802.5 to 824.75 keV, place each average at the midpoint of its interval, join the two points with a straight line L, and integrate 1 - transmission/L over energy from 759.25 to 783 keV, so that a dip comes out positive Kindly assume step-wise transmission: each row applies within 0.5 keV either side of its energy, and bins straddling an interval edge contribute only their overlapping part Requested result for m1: 5.82 keV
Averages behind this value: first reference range 18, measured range 13.1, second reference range 15.6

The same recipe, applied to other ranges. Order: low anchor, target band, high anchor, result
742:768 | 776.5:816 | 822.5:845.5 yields 9.9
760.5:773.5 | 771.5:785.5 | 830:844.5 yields 4.9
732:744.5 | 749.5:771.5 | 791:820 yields 0.3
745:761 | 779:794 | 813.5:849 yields 5.8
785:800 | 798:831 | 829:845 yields -1.6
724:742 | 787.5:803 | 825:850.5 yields 2.7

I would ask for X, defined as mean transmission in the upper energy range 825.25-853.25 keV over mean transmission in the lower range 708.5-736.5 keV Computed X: 1.04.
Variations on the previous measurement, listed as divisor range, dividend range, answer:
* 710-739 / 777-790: 0.60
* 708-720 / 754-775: 1.09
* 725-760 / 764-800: 0.70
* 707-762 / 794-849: 0.95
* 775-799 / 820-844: 1.49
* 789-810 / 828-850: 1.14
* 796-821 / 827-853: 1.09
